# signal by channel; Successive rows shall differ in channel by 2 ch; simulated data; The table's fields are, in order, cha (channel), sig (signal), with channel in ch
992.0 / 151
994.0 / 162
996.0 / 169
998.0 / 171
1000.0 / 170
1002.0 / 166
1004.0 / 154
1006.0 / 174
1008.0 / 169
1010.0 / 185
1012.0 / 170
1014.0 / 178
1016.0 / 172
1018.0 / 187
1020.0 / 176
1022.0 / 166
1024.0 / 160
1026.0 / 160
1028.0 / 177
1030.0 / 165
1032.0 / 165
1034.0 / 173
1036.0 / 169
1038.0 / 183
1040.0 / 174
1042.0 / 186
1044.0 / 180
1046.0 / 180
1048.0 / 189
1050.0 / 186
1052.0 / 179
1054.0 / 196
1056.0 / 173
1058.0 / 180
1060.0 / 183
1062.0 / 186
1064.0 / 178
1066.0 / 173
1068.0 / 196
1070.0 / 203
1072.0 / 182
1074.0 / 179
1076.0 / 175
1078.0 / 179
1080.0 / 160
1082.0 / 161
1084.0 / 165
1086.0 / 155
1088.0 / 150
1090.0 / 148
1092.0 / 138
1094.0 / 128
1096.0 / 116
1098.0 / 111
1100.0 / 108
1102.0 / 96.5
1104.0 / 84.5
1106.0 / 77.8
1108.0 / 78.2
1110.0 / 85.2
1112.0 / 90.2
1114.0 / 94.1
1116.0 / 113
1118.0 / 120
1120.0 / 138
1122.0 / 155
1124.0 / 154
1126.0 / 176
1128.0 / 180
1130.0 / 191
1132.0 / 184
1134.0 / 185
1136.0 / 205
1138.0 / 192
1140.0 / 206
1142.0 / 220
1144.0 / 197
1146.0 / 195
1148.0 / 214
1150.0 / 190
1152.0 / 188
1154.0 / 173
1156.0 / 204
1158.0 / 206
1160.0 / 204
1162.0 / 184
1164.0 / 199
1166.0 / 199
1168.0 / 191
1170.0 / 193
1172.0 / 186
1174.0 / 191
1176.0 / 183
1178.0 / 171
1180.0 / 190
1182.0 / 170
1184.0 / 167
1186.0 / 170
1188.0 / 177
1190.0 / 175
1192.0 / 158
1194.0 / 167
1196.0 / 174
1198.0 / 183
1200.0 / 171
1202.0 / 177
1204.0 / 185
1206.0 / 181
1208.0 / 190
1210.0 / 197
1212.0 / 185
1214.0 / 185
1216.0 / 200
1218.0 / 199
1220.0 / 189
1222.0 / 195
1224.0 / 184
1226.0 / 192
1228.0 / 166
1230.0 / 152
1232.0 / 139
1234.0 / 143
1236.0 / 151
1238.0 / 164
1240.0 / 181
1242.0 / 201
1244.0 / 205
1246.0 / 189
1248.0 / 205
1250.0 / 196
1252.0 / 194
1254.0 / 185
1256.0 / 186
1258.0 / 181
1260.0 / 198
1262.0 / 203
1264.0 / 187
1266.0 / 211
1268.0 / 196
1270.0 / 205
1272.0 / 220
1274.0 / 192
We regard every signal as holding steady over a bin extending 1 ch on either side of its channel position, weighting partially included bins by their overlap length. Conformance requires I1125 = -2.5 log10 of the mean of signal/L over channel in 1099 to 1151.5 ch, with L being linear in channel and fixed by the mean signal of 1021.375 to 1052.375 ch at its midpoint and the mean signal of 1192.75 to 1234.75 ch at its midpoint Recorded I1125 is 0.17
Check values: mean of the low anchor 175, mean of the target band 151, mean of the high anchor 179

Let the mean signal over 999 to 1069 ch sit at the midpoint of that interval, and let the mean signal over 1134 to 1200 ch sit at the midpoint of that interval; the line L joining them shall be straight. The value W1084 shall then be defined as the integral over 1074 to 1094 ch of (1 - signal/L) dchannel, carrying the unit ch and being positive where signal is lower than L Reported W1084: 2.43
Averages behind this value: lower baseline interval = 176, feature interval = 158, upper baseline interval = 188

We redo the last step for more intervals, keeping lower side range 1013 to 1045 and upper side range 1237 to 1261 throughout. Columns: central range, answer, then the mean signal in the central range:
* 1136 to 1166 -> -2.55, 198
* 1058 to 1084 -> -0.38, 179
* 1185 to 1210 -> 1.33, 177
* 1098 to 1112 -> 6.96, 90.1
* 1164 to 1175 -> -0.50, 193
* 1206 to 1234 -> 1.05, 181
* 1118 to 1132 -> 1.32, 164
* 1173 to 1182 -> 0.13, 182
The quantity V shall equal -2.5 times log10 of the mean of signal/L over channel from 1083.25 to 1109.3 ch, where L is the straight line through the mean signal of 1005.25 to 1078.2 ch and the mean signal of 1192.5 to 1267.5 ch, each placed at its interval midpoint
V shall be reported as 0.448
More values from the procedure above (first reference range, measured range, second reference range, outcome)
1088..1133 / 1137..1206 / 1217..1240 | -0.248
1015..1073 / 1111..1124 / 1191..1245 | 0.421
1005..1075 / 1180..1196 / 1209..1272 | 0.083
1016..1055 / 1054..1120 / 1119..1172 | 0.257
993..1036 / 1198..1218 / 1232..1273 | -0.005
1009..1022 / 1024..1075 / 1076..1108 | -0.151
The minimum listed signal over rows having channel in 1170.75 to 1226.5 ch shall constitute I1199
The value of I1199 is 158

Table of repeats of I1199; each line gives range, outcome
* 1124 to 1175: 154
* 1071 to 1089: 150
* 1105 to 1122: 77.8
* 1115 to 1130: 113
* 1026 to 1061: 160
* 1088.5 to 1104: 84.5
